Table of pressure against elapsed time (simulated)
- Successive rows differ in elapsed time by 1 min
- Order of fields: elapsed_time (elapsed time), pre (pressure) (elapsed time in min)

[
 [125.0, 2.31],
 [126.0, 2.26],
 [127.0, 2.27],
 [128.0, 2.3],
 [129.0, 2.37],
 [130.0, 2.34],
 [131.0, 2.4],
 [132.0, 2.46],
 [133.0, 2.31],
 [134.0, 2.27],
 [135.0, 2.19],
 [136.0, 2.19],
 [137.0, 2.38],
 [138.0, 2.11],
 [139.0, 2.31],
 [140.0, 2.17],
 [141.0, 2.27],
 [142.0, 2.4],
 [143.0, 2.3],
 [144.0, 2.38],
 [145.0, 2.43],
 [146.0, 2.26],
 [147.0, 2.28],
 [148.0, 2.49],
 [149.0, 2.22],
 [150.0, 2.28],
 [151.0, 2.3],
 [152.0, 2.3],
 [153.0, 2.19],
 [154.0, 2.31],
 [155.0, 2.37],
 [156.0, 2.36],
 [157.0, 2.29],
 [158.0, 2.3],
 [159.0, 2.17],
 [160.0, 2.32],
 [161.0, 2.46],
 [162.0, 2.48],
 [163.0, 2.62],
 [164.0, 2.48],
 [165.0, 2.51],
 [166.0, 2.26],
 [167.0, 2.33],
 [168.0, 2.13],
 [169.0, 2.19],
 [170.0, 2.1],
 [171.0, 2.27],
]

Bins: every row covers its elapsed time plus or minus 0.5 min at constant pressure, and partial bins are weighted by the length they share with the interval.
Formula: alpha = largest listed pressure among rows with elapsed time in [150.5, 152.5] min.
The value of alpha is 2.3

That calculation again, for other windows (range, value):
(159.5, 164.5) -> 2.62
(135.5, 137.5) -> 2.38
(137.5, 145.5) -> 2.43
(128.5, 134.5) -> 2.46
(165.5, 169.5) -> 2.33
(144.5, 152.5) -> 2.49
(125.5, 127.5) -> 2.27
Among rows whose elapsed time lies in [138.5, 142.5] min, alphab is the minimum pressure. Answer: 2.17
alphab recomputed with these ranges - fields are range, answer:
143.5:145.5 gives 2.38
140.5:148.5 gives 2.26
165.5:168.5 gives 2.13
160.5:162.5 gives 2.46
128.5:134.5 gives 2.27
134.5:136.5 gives 2.19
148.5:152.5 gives 2.22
